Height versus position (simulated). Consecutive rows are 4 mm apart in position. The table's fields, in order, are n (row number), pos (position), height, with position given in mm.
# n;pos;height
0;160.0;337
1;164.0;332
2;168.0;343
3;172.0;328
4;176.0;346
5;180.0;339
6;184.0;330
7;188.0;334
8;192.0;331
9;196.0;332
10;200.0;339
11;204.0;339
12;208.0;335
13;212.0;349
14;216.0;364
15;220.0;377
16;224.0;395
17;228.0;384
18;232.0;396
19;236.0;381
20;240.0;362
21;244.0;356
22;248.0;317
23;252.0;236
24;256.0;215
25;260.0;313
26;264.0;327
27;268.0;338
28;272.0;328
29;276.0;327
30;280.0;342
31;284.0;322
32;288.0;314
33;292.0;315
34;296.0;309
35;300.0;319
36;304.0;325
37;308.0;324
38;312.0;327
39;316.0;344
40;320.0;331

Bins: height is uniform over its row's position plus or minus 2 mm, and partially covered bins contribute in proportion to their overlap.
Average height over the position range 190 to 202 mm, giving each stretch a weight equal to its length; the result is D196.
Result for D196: 334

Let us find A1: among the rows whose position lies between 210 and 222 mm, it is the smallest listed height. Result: 349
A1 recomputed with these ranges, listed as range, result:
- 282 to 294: 314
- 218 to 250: 317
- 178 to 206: 330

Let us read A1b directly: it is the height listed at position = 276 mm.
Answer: 327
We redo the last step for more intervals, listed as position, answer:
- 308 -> 324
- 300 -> 319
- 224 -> 395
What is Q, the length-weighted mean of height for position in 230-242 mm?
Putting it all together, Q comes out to 380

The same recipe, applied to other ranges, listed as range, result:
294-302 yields 314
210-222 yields 363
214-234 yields 383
